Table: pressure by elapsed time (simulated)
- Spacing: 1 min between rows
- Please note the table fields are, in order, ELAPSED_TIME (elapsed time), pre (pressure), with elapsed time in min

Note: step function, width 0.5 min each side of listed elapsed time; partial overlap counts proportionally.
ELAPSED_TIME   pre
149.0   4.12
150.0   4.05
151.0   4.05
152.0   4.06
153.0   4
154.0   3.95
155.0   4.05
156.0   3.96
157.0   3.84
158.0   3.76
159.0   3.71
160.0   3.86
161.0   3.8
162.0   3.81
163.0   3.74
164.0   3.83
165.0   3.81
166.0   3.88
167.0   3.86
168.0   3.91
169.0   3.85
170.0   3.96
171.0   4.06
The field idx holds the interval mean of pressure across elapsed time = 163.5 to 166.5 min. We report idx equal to 3.84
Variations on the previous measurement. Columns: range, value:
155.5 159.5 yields 3.82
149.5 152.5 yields 4.05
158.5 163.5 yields 3.78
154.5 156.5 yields 4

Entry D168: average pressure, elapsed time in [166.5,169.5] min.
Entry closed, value 3.87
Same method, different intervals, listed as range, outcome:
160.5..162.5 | 3.8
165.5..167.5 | 3.87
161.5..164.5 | 3.79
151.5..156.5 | 4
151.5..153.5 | 4.03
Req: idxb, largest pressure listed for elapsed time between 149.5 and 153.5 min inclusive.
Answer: 4.06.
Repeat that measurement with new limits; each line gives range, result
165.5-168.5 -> 3.91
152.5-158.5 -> 4.05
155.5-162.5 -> 3.96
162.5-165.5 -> 3.83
